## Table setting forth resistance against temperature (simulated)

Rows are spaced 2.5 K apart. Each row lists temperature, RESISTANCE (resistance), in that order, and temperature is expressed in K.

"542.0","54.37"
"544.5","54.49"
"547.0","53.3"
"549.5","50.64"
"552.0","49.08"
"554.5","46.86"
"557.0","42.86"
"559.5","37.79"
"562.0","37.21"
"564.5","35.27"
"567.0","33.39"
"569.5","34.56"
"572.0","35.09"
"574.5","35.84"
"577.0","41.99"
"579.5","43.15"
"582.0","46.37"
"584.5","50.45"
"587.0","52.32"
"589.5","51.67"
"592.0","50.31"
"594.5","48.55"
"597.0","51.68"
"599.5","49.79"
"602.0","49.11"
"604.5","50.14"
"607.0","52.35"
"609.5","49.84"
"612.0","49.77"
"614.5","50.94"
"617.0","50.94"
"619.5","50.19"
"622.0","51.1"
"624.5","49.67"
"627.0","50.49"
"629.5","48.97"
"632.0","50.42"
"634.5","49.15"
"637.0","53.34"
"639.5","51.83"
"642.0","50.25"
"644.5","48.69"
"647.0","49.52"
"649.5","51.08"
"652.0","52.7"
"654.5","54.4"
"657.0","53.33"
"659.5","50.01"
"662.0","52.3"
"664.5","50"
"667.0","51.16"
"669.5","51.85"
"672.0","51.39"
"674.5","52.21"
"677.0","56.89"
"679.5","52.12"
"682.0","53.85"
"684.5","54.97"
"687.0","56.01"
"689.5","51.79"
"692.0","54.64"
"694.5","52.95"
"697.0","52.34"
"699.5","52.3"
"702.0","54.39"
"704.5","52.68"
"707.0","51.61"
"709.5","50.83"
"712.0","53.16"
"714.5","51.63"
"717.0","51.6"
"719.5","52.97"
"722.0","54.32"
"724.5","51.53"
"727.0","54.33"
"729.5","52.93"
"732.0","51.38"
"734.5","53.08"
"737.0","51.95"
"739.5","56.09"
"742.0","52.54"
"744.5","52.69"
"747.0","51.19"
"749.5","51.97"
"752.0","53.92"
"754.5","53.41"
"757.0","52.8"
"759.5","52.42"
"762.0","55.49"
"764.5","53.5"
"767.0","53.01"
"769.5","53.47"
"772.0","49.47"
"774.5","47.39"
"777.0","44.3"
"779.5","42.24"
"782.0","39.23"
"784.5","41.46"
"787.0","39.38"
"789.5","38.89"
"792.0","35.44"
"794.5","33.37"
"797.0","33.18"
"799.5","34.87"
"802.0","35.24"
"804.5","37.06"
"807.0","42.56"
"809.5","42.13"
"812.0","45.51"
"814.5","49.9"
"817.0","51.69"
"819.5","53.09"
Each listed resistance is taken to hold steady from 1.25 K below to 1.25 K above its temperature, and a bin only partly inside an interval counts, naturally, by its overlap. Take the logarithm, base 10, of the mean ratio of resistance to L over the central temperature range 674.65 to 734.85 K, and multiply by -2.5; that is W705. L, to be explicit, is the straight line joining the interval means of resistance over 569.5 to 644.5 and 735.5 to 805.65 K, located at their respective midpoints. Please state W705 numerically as -0.13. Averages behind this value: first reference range 48.6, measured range 53.1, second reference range 46.3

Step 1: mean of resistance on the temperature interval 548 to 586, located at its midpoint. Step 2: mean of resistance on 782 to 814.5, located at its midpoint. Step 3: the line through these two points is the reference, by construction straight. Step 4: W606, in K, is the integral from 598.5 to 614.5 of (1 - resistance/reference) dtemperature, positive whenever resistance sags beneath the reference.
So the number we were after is -3.6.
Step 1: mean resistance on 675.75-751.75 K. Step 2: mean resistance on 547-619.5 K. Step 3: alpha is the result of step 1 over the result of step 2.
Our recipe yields 1.16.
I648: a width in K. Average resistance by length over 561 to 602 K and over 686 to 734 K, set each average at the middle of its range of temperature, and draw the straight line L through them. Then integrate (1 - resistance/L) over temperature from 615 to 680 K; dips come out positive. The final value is -3.87 K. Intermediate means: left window 43.8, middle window 51.3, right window 52.8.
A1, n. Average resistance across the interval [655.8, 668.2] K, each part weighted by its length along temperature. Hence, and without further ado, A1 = 51.4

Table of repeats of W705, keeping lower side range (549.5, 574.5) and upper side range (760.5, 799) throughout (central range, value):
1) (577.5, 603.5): -0.22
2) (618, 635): -0.22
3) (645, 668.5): -0.24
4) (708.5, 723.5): -0.23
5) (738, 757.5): -0.22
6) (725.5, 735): -0.23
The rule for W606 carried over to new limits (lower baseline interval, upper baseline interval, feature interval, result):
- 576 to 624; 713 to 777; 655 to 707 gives -1.7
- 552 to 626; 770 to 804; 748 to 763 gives -4.6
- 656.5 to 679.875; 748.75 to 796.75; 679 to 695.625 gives -0.9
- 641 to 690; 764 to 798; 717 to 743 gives -3.3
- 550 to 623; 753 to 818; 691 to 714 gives -3.9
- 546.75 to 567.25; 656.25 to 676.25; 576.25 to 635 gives -3.6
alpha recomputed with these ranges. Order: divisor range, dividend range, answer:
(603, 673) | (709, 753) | 1.04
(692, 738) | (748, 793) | 0.91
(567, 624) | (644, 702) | 1.11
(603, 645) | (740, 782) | 1.01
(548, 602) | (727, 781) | 1.17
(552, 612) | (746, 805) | 1.01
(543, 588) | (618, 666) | 1.17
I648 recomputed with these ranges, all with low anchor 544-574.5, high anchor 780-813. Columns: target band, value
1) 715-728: -4.39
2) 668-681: -4.09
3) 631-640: -2.28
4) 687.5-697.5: -3.32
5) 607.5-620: -2.83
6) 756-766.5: -3.95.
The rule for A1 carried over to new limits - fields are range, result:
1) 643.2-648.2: 49.1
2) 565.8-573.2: 34.3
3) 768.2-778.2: 48.7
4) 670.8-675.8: 51.9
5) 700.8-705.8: 53.5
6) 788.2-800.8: 35.2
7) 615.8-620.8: 50.6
